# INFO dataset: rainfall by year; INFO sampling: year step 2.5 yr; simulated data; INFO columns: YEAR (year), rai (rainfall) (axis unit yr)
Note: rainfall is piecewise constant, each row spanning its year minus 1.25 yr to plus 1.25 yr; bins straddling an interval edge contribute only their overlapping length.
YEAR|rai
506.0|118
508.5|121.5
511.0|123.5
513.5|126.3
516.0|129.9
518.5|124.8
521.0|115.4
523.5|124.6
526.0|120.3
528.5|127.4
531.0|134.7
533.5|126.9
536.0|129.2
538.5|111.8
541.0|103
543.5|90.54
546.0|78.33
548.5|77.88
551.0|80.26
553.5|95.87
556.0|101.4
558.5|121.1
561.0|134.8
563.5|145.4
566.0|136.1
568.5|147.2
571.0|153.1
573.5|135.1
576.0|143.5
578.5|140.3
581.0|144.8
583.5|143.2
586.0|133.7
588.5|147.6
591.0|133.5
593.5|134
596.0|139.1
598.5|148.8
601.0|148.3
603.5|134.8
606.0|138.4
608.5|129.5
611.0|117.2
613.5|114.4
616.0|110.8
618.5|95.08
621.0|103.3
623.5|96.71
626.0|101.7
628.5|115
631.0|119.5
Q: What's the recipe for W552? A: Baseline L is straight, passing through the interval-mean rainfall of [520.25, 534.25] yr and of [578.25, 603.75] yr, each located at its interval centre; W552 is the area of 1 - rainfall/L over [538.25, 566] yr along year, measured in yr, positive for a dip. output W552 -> 5.6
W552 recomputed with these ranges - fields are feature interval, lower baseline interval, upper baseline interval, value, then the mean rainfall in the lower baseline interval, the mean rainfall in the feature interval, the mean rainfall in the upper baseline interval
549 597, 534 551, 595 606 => -3.8 yr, 98.4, 131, 142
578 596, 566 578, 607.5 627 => -1.0 yr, 144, 140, 108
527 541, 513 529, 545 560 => -1.6 yr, 124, 124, 93.4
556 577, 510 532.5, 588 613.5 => -1.0 yr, 125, 137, 136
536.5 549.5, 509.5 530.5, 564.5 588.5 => 3.6 yr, 124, 94.7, 142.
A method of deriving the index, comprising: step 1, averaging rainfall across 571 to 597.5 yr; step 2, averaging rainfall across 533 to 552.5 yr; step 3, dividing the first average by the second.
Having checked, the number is 1.42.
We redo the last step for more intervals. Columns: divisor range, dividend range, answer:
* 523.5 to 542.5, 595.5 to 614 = 1.10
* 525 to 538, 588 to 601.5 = 1.11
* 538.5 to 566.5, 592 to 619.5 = 1.22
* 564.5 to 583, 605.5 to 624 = 0.79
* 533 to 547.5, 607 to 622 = 1.07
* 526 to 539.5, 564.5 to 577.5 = 1.14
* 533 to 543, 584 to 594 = 1.20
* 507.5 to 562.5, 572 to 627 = 1.13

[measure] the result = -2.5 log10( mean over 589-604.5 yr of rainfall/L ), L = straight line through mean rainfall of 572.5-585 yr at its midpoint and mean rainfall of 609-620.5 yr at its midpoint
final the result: -0.12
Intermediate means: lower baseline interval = 141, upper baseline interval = 110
